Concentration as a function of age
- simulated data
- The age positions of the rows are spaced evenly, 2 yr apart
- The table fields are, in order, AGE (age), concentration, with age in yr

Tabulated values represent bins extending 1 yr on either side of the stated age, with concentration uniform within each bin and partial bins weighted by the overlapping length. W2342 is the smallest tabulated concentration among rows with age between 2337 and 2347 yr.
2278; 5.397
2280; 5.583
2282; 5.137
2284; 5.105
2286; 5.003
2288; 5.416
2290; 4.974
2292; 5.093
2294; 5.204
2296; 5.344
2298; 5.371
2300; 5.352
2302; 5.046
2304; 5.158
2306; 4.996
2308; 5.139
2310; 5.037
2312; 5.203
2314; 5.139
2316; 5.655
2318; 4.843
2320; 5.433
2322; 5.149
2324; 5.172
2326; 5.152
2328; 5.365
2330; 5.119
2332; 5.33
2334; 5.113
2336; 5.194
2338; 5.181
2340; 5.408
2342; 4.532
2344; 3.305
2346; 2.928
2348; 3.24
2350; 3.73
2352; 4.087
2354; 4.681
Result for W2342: 2.928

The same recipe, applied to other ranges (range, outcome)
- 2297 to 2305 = 5.046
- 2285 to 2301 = 4.974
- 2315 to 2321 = 4.843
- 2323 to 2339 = 5.113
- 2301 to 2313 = 4.996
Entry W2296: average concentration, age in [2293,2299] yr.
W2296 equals 5.31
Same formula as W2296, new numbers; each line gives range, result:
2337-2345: 4.61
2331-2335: 5.22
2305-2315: 5.1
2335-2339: 5.19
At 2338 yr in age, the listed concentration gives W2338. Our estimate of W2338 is 5.181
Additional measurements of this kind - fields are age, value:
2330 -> 5.119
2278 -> 5.397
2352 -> 4.087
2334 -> 5.113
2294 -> 5.204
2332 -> 5.33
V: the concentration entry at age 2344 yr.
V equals 3.305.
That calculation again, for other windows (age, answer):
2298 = 5.371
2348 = 3.24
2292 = 5.093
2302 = 5.046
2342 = 4.532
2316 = 5.655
